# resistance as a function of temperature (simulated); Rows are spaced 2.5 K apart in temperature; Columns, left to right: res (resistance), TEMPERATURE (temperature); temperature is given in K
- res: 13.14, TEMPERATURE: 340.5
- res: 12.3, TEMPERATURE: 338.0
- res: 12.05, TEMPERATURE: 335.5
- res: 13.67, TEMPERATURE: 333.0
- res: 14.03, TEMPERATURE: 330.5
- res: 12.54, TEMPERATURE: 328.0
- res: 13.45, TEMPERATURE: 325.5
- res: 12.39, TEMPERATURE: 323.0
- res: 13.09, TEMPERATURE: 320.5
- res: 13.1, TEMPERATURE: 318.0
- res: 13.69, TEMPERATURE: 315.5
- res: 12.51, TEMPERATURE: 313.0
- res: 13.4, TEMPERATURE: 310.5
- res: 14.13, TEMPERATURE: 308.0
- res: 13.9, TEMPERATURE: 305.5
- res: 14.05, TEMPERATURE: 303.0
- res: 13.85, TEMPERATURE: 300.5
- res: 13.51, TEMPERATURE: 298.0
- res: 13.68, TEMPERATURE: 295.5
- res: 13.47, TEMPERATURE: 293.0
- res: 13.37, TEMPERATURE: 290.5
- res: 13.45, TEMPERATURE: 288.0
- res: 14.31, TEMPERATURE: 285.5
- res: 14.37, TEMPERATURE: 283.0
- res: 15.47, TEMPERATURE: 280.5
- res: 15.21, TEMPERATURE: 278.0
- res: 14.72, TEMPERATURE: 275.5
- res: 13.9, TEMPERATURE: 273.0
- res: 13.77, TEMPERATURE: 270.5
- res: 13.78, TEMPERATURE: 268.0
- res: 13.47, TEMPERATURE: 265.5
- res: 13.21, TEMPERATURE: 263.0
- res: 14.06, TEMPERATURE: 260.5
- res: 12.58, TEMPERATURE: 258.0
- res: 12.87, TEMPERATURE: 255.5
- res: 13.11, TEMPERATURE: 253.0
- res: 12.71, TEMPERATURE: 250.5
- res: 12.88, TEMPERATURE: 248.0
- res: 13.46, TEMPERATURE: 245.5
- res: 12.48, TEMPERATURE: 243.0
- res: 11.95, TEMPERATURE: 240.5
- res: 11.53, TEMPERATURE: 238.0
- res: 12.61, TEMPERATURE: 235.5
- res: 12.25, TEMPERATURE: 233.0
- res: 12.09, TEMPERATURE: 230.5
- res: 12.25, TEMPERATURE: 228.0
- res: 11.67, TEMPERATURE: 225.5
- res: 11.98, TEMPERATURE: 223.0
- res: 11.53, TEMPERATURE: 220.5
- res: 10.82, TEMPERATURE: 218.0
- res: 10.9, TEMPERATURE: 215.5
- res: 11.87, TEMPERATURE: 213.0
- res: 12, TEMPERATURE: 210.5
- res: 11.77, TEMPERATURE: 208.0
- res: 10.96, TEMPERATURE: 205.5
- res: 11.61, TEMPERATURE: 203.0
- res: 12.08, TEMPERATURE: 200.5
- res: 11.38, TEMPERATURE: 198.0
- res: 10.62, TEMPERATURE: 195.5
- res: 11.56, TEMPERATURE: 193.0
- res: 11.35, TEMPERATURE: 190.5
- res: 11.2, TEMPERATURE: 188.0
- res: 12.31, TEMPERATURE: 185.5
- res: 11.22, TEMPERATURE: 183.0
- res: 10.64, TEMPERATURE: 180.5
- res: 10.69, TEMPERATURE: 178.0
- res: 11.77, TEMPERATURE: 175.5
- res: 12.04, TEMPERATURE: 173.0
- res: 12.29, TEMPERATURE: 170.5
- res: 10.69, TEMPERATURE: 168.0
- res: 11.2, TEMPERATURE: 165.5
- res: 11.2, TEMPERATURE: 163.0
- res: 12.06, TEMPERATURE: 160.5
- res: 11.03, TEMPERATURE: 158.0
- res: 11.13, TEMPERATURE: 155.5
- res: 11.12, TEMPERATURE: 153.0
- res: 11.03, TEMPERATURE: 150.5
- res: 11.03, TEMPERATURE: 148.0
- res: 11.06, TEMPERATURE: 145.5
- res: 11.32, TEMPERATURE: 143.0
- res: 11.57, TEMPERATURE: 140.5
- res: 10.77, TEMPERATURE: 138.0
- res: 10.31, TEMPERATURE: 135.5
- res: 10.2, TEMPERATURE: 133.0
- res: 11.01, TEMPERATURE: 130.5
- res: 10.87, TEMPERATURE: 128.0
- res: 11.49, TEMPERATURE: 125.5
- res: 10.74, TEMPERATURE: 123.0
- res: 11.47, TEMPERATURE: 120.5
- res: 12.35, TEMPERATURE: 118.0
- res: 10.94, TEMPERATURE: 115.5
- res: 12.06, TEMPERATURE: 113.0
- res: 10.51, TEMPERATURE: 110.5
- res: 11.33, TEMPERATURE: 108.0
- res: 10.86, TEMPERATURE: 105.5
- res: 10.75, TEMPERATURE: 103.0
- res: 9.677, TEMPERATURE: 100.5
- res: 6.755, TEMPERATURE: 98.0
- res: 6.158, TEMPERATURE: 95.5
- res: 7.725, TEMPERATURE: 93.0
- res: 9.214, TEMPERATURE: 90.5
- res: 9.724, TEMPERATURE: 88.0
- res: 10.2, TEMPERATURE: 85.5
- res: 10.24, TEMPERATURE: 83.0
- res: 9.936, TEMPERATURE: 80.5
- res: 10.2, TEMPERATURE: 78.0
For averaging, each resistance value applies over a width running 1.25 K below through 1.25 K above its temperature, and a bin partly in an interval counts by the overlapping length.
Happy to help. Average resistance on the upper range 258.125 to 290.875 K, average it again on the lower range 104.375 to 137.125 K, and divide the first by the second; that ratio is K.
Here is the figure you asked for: 1.27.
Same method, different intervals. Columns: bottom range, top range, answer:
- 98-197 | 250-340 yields 1.22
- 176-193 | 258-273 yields 1.20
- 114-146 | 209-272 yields 1.12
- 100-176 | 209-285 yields 1.15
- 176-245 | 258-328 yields 1.18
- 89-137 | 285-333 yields 1.32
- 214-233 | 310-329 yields 1.12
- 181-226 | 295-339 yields 1.16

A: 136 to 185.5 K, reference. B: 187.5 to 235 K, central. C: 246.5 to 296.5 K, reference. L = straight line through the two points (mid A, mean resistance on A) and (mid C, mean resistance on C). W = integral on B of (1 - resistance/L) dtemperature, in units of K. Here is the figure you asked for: 3.03 K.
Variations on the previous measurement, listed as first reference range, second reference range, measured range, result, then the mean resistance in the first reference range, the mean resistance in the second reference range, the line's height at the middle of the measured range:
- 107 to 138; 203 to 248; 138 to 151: 0.1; 11.1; 11.9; 11.3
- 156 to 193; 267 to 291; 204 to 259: 3.7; 11.4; 14.3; 13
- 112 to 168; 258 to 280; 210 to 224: 1.5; 11.2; 14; 12.8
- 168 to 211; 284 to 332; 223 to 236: 0.0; 11.5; 13.5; 12.1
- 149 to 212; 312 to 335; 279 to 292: -1.6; 11.4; 13.1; 12.7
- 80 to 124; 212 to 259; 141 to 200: -1.0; 10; 12.2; 11.1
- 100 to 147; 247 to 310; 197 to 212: 1.0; 11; 13.8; 12.5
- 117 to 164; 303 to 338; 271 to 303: -3.2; 11.1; 13.2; 12.8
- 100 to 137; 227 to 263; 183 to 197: 0.6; 11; 12.7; 11.9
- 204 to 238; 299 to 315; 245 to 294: -3.4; 11.7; 13.6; 12.8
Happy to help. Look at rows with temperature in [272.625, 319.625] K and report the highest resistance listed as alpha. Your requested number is 15.47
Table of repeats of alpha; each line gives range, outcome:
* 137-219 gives 12.31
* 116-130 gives 12.35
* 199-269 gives 14.06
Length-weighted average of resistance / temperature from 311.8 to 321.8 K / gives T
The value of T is 13.1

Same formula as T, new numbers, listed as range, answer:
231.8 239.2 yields 12.1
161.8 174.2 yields 11.5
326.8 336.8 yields 13.1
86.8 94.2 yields 8.89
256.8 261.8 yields 13.3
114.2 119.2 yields 11.6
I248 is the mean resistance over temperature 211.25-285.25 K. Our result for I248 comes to 12.9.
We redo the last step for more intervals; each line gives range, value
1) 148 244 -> 11.5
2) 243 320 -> 13.6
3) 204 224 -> 11.5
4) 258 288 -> 14.1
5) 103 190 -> 11.2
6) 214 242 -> 11.8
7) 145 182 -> 11.3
